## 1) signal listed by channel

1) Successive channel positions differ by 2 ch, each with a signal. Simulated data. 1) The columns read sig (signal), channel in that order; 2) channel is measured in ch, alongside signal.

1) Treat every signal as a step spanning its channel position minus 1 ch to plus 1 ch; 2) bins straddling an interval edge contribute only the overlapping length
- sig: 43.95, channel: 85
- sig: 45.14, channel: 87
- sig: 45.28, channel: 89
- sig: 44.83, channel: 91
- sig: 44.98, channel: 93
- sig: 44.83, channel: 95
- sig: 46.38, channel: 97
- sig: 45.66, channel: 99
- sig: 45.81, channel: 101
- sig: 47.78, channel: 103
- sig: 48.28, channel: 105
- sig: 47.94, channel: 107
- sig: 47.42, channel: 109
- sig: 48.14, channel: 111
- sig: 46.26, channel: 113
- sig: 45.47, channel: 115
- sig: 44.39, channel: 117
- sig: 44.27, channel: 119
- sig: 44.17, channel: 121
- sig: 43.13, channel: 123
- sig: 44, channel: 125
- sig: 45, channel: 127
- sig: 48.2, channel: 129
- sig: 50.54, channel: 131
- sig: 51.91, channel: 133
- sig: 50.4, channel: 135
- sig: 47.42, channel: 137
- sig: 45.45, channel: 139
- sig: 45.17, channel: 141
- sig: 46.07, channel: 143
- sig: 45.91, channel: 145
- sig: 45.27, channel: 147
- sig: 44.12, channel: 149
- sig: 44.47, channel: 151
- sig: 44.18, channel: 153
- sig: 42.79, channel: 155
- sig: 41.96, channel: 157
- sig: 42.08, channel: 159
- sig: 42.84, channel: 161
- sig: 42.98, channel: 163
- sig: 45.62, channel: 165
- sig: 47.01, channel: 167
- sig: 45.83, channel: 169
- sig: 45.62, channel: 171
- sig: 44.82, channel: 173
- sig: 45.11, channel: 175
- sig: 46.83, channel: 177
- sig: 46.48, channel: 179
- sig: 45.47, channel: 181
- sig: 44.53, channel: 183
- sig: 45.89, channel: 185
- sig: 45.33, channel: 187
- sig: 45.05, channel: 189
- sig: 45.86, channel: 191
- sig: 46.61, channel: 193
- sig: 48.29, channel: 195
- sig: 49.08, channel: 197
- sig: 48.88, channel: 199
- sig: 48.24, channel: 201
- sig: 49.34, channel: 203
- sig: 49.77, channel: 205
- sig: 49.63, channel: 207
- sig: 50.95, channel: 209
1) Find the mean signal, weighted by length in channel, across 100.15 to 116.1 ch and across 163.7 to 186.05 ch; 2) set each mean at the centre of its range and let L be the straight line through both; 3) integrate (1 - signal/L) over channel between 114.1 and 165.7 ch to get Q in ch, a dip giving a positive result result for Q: 1.3 ch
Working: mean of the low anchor 47.1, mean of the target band 45.3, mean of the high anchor 45.7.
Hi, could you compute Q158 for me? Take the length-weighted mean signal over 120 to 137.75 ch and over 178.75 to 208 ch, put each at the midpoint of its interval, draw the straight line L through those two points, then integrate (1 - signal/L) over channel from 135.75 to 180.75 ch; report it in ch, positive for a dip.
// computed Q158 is 2.2 ch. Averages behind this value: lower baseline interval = 47.2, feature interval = 45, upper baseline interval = 47.2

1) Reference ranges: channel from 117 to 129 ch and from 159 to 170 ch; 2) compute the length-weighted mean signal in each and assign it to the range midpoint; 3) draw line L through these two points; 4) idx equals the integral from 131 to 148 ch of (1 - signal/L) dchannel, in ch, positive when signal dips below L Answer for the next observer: -1.1 ch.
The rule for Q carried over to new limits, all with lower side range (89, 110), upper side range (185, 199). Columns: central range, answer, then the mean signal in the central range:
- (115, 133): 0.2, 45.8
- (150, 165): 1.1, 43.2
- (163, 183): 0.5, 45.7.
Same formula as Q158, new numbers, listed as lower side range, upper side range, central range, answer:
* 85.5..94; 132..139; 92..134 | 0.7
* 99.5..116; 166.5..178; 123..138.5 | -0.4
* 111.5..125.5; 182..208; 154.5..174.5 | 0.9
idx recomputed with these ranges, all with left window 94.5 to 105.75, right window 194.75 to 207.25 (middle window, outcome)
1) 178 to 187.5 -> 0.59 ch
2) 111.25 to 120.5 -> 0.31 ch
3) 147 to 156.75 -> 0.80 ch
